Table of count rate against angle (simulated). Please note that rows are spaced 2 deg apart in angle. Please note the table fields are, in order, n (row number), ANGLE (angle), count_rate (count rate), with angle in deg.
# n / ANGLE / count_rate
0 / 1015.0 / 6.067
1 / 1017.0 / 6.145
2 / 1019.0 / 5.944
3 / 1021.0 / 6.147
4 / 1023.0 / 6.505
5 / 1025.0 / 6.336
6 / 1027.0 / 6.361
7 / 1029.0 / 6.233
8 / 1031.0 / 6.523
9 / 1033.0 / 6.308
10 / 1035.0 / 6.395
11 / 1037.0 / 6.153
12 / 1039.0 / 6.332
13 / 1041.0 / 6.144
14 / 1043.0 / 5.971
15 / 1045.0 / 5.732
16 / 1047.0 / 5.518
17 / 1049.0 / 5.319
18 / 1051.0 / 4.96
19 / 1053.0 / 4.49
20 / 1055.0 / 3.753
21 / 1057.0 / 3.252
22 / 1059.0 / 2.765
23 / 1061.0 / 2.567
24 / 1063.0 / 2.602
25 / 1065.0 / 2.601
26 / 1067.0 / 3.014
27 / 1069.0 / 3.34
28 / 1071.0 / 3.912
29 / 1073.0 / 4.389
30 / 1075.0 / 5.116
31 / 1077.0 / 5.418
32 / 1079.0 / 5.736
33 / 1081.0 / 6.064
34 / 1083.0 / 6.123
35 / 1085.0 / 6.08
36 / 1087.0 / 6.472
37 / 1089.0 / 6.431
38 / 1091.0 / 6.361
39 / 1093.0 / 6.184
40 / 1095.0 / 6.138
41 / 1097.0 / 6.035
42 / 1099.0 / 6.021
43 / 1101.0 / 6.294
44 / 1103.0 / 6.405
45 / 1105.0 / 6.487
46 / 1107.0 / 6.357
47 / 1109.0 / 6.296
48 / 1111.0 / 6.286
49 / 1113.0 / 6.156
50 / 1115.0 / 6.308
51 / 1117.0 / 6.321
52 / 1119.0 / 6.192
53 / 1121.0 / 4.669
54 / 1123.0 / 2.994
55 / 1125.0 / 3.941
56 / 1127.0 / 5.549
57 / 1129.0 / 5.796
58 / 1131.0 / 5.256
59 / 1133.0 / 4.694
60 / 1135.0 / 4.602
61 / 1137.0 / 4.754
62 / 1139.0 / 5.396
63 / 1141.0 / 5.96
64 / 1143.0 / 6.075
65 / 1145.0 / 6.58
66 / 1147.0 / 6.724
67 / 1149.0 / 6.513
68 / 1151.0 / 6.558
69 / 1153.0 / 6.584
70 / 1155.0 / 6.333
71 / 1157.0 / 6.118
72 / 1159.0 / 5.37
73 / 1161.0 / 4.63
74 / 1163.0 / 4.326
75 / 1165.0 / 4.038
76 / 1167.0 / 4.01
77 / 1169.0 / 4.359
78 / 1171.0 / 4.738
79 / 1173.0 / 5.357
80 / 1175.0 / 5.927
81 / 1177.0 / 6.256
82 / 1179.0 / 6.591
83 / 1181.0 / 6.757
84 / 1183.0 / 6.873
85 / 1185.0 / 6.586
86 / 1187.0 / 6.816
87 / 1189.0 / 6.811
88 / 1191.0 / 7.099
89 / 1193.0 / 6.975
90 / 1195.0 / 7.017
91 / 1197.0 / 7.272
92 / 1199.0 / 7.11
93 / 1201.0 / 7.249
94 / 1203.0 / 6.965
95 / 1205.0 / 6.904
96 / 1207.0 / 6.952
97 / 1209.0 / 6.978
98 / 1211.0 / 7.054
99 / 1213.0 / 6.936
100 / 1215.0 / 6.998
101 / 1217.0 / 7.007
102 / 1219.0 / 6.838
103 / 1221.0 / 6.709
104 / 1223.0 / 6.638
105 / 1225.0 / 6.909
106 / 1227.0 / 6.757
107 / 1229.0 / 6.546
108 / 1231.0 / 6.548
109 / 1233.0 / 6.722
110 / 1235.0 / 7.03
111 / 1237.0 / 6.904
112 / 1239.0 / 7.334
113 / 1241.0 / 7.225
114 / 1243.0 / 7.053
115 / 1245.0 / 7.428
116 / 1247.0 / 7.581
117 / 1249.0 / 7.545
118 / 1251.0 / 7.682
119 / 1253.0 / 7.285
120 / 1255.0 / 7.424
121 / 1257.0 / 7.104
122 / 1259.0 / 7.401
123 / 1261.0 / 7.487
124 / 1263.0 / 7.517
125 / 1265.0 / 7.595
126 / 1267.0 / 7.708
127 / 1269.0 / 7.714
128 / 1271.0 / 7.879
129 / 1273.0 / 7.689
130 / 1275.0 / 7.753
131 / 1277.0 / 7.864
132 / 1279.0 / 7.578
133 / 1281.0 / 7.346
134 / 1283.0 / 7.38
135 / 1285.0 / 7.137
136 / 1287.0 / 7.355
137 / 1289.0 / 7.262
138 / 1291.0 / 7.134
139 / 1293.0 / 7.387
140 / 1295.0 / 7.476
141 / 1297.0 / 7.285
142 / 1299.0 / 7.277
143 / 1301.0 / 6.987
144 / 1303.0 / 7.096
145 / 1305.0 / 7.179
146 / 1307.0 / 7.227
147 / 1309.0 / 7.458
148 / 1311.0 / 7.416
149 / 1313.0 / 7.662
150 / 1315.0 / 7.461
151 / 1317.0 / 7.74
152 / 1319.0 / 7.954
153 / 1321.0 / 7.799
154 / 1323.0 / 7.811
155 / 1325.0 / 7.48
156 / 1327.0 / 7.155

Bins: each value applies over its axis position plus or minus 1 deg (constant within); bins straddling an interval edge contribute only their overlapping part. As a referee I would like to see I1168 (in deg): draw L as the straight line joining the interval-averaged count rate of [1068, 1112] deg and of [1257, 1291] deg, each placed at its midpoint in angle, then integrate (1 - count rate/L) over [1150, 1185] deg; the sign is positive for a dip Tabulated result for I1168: 5.0 deg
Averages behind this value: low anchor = 5.82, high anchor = 7.52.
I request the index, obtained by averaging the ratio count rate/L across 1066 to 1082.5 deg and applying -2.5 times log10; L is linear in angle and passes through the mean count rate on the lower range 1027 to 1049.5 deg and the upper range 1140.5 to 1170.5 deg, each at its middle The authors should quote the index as 0.26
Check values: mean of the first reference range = 6.09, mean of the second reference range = 5.59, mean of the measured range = 4.67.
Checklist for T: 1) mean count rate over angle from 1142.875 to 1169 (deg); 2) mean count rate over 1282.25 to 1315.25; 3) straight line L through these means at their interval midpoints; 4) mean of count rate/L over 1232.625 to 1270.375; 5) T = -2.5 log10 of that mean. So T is -0.10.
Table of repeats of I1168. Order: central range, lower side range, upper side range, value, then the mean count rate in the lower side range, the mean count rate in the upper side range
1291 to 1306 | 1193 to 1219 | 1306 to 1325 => 0.6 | 7.03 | 7.61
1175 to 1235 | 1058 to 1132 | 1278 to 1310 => -4.4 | 5.26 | 7.29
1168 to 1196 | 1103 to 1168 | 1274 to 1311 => -0.9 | 5.57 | 7.35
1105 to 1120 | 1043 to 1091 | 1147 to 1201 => -2.9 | 4.66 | 6.07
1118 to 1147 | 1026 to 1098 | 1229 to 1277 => 3.7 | 5.19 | 7.37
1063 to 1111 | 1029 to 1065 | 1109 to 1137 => -3.1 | 4.96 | 5.31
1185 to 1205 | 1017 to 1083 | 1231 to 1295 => -1.0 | 5.09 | 7.39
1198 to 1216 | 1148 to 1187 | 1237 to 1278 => -1.5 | 5.71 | 7.5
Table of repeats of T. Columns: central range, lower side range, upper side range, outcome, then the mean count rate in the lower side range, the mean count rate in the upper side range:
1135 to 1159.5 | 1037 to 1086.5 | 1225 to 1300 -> -0.041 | 4.68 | 7.33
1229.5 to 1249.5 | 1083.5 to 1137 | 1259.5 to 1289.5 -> 0.010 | 5.77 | 7.55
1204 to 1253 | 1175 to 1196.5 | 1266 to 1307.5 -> 0.003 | 6.75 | 7.42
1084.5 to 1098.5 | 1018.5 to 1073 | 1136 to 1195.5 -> -0.168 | 4.99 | 5.93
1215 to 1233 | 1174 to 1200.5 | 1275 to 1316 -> 0.035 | 6.79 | 7.36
